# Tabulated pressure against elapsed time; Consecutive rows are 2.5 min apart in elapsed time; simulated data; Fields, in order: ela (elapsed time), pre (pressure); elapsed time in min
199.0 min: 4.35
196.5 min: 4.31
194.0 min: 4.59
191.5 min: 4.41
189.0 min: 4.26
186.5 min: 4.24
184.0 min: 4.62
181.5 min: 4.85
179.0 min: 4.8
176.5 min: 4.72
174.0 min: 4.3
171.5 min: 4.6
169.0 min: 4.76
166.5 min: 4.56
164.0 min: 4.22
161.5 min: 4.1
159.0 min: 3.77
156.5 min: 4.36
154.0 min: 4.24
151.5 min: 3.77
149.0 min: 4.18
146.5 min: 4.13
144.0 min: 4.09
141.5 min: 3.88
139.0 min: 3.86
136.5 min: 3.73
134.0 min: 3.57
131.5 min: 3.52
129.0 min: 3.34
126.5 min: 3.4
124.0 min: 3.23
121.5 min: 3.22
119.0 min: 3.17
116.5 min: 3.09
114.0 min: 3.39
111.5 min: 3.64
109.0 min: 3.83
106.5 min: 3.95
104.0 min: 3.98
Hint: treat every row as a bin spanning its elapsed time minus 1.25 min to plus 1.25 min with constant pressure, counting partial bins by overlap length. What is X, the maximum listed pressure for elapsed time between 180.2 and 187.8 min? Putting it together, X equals 4.85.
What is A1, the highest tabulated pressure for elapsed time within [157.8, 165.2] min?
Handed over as 4.22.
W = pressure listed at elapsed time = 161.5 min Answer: 4.1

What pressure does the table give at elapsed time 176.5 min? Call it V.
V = 4.72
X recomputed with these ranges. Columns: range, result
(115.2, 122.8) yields 3.22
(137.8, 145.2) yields 4.09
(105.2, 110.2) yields 3.95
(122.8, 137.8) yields 3.73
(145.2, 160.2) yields 4.36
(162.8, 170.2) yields 4.76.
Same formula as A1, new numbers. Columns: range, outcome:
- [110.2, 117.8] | 3.64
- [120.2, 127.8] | 3.4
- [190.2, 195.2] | 4.59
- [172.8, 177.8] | 4.72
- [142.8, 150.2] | 4.18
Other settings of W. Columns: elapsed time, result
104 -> 3.98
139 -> 3.86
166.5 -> 4.56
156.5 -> 4.36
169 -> 4.76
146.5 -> 4.13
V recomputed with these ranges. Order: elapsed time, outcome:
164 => 4.22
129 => 3.34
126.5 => 3.4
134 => 3.57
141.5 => 3.88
